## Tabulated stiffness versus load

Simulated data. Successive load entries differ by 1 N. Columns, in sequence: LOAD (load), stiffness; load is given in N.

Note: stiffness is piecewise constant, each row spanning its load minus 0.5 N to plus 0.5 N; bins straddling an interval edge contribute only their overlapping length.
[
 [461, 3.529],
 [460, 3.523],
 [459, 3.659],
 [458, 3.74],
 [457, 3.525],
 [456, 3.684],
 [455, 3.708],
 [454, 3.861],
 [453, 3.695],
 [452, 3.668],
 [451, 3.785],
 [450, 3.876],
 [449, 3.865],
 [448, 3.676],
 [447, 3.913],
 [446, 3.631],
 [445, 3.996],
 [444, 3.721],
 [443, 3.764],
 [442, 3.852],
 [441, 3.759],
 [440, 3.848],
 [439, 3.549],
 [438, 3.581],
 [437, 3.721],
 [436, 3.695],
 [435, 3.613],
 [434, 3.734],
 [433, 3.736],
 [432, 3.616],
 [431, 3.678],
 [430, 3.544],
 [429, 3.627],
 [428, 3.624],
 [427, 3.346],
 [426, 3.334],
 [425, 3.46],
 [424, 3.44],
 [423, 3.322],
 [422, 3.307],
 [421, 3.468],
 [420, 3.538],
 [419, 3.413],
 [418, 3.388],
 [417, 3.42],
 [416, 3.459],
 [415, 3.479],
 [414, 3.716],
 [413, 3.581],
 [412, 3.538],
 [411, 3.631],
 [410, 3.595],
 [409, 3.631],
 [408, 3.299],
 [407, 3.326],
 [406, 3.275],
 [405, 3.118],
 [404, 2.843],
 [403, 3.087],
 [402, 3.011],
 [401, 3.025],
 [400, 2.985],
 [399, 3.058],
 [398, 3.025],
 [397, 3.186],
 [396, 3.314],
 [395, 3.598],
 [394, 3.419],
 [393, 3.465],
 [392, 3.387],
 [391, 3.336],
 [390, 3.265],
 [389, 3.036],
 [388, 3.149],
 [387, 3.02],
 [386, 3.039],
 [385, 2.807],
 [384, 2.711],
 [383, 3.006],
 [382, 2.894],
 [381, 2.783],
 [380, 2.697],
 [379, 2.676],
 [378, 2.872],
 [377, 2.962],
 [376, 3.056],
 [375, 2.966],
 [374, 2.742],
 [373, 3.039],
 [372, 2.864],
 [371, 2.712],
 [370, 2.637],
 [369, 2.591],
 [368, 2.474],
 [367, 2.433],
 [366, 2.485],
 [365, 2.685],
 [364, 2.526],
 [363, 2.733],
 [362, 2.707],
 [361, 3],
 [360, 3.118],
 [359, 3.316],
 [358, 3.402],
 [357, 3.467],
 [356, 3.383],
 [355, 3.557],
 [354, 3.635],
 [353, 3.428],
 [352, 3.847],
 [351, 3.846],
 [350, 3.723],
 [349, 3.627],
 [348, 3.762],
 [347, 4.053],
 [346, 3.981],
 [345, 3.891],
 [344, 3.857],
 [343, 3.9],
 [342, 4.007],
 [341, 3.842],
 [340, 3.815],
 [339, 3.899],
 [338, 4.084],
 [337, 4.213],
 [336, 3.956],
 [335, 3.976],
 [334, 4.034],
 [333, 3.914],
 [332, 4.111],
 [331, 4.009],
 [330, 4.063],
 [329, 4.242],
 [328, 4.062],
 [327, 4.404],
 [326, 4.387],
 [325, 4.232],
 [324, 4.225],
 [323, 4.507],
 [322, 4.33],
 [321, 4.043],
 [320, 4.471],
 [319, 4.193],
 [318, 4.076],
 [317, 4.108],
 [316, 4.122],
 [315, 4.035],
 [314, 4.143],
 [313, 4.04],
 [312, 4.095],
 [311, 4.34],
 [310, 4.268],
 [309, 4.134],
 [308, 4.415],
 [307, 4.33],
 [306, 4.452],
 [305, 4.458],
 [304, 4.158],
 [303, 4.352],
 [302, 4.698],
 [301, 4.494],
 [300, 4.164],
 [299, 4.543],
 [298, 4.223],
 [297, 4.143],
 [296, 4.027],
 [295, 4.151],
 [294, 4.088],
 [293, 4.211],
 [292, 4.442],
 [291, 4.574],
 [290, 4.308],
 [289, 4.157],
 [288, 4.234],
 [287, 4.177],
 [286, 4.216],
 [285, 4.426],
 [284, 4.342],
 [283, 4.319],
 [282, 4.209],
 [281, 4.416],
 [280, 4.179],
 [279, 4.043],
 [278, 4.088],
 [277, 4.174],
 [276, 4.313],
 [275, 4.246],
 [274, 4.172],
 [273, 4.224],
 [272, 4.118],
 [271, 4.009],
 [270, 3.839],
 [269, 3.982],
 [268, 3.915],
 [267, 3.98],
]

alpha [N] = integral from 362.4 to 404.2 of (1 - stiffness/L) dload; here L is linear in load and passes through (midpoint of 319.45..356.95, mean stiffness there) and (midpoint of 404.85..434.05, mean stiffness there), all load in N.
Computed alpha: 8.5 N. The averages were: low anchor 3.98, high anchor 3.49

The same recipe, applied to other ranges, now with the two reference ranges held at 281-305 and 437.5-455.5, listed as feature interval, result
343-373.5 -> 6.26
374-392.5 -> 4.68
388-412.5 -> 4.10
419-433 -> 1.25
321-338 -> 0.04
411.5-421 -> 0.90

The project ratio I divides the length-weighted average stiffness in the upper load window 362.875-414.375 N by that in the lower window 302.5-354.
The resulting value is 0.7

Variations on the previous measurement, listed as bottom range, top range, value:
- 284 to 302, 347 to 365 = 0.78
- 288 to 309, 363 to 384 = 0.64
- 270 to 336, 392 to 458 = 0.83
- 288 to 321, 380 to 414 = 0.75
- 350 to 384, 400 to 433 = 1.14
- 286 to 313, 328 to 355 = 0.91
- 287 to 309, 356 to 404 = 0.69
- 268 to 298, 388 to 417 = 0.79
